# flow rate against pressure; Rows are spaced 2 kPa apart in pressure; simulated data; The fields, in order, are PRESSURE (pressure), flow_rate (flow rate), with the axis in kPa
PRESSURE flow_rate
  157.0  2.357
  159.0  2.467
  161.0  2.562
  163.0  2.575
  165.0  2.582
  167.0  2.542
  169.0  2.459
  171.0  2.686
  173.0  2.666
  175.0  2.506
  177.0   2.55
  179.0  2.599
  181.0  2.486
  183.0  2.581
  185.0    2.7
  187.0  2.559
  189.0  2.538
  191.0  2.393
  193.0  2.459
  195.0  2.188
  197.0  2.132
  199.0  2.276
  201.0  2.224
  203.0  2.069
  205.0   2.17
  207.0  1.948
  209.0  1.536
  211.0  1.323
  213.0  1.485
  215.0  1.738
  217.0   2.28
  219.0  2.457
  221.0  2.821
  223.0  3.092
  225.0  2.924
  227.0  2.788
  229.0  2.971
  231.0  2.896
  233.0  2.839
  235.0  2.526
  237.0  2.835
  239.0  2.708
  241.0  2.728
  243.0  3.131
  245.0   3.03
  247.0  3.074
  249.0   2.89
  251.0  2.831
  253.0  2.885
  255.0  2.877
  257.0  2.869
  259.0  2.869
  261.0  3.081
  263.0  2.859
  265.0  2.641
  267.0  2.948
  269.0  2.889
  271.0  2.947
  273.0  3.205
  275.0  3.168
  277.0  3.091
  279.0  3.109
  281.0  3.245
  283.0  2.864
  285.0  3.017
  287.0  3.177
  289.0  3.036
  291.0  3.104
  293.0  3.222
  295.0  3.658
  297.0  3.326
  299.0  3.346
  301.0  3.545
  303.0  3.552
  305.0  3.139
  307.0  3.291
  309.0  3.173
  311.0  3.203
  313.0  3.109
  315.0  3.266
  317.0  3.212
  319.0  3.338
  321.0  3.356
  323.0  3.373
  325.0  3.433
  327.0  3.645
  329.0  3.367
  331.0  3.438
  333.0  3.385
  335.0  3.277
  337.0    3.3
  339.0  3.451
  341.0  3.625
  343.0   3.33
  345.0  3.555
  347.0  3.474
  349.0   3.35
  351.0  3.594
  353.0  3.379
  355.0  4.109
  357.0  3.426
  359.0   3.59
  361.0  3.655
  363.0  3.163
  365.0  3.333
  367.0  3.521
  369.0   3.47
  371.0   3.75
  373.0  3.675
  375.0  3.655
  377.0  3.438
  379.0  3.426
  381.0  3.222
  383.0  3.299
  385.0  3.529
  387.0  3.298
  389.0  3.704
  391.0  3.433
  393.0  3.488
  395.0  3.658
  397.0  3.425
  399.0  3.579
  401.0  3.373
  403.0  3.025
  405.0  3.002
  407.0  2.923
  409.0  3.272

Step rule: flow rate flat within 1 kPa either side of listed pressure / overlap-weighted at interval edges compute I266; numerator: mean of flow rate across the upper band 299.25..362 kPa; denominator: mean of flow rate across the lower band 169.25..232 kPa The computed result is 1.43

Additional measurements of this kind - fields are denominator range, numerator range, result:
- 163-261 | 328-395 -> 1.37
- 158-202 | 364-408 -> 1.37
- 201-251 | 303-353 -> 1.34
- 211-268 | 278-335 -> 1.20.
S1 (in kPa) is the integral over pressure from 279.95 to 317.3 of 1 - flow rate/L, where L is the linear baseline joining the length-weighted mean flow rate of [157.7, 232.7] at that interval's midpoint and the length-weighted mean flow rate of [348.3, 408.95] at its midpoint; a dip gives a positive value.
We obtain -2.98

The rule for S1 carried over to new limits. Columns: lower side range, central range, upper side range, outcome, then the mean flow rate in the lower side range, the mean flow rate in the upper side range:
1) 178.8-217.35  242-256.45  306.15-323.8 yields -1.70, 2.17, 3.26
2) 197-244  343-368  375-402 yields -1.93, 2.42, 3.46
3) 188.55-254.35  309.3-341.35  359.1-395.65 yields -2.01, 2.49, 3.49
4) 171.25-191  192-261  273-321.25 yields 7.43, 2.57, 3.23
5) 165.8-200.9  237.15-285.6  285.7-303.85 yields 1.83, 2.48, 3.32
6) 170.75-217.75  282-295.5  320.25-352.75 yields -0.44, 2.25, 3.43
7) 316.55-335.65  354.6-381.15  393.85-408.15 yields -1.56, 3.39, 3.29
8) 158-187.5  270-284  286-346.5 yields 0.18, 2.57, 3.34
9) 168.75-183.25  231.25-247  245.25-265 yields -0.05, 2.57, 2.91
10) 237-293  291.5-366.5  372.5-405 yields -4.48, 2.98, 3.43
